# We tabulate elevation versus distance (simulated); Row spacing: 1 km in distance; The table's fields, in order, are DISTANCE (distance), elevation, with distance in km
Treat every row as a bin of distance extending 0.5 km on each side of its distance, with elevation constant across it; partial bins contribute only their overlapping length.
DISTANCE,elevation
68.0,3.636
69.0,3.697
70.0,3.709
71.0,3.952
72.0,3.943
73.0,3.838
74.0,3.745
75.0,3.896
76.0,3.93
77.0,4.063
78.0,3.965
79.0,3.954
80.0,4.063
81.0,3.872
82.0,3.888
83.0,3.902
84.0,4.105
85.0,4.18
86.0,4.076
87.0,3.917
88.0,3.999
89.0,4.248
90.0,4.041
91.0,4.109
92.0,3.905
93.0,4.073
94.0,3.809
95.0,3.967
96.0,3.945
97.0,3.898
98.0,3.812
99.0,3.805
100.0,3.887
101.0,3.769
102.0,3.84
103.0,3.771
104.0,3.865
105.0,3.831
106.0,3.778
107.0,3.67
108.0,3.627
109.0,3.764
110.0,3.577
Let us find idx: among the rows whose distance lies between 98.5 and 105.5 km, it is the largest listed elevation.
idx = 3.887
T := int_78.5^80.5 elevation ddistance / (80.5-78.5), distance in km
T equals 4.01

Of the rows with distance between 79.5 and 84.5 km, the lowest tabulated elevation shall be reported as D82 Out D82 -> 3.872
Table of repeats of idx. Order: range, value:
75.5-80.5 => 4.063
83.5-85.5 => 4.18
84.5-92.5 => 4.248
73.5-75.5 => 3.896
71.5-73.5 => 3.943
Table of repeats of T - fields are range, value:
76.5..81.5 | 3.98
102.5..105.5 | 3.82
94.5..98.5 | 3.91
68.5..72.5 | 3.83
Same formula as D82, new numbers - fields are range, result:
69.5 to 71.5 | 3.709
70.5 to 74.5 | 3.745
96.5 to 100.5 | 3.805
